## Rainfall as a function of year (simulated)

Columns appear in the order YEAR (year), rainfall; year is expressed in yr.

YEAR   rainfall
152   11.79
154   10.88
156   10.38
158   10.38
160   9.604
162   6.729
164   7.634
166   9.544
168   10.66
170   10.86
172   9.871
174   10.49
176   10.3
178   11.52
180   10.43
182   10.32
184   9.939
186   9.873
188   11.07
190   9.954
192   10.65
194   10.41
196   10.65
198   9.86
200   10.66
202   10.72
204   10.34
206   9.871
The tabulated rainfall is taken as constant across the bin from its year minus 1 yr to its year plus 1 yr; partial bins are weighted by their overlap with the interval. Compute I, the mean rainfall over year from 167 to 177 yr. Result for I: 10.4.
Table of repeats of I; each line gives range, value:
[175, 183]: 10.6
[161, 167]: 7.97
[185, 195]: 10.4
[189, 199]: 10.3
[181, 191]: 10.2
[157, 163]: 8.9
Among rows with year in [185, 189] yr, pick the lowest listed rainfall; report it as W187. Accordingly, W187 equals 9.873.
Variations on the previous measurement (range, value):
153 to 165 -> 6.729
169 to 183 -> 9.871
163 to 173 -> 7.634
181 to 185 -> 9.939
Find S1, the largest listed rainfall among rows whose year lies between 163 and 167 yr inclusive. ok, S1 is 9.544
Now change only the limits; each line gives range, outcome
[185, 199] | 11.07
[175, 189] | 11.52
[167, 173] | 10.86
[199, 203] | 10.72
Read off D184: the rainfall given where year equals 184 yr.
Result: 9.939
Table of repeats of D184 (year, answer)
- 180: 10.43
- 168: 10.66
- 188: 11.07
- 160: 9.604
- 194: 10.41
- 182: 10.32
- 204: 10.34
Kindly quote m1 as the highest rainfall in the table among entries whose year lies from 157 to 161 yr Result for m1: 10.38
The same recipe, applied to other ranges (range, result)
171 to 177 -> 10.49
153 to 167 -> 10.88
